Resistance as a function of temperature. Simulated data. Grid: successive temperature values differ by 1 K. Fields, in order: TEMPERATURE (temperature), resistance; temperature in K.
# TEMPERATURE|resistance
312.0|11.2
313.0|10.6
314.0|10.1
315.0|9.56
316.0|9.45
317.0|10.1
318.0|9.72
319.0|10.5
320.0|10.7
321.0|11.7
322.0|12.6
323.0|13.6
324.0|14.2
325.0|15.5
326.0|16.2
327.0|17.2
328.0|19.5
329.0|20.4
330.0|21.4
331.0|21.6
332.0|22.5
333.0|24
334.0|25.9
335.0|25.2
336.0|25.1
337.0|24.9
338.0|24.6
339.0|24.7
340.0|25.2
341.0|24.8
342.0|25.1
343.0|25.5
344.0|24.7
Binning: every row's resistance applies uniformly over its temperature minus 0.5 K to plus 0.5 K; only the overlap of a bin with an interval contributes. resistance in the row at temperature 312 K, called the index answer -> 11.2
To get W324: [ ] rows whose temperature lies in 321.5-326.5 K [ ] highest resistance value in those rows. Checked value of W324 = 16.2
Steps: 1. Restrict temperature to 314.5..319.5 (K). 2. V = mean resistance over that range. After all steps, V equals 9.87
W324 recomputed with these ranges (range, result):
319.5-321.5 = 11.7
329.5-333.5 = 24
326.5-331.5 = 21.6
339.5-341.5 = 25.2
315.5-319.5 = 10.5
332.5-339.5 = 25.9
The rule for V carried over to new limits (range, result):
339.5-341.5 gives 25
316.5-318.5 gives 9.91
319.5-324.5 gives 12.6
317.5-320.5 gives 10.3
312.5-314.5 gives 10.3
